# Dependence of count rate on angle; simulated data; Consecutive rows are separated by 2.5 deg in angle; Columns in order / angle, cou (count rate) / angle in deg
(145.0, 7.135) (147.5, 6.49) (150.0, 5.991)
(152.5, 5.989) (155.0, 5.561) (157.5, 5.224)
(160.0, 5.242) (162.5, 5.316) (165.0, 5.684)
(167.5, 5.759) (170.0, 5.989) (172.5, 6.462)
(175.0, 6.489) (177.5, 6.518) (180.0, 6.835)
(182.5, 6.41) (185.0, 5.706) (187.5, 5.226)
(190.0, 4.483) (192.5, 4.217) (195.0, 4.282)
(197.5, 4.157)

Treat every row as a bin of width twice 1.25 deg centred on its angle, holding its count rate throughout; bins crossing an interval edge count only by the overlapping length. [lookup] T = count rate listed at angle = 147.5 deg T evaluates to 6.49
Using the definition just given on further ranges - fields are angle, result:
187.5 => 5.226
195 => 4.282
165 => 5.684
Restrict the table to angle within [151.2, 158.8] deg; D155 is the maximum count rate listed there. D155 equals 5.989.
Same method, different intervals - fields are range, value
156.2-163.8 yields 5.316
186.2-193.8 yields 5.226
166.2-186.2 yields 6.835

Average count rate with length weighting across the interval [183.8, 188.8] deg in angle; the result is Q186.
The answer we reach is 5.45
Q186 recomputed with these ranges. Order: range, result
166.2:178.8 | 6.24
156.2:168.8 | 5.45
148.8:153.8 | 5.99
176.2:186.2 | 6.37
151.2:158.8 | 5.59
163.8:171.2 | 5.81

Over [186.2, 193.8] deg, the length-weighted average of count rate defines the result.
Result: 4.65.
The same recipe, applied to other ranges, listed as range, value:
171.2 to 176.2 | 6.47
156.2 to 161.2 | 5.24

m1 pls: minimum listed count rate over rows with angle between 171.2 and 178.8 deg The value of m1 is 6.462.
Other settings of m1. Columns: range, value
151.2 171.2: 5.224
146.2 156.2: 5.561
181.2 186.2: 5.706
